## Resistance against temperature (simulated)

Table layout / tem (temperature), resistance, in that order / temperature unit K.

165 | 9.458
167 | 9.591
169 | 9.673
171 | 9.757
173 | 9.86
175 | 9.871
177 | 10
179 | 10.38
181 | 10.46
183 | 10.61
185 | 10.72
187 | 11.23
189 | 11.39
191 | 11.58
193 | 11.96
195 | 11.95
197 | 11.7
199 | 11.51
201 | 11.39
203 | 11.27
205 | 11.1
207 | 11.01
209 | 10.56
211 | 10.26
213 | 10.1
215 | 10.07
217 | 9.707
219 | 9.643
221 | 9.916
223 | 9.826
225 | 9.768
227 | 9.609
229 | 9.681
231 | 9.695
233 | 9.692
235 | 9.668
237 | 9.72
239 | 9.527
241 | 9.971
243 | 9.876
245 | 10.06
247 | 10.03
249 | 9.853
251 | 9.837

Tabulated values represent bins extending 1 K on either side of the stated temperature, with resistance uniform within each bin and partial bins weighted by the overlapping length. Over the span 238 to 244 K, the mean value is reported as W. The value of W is 9.79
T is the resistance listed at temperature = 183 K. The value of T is 10.61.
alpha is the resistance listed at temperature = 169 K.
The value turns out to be 9.673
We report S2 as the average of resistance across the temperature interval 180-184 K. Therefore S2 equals 10.5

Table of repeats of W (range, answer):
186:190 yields 11.3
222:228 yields 9.73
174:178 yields 9.94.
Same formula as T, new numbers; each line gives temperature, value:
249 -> 9.853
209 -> 10.56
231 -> 9.695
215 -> 10.07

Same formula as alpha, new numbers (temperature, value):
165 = 9.458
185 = 10.72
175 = 9.871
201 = 11.39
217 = 9.707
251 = 9.837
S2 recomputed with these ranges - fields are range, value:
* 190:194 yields 11.8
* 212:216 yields 10.1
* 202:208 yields 11.1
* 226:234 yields 9.67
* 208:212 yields 10.4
